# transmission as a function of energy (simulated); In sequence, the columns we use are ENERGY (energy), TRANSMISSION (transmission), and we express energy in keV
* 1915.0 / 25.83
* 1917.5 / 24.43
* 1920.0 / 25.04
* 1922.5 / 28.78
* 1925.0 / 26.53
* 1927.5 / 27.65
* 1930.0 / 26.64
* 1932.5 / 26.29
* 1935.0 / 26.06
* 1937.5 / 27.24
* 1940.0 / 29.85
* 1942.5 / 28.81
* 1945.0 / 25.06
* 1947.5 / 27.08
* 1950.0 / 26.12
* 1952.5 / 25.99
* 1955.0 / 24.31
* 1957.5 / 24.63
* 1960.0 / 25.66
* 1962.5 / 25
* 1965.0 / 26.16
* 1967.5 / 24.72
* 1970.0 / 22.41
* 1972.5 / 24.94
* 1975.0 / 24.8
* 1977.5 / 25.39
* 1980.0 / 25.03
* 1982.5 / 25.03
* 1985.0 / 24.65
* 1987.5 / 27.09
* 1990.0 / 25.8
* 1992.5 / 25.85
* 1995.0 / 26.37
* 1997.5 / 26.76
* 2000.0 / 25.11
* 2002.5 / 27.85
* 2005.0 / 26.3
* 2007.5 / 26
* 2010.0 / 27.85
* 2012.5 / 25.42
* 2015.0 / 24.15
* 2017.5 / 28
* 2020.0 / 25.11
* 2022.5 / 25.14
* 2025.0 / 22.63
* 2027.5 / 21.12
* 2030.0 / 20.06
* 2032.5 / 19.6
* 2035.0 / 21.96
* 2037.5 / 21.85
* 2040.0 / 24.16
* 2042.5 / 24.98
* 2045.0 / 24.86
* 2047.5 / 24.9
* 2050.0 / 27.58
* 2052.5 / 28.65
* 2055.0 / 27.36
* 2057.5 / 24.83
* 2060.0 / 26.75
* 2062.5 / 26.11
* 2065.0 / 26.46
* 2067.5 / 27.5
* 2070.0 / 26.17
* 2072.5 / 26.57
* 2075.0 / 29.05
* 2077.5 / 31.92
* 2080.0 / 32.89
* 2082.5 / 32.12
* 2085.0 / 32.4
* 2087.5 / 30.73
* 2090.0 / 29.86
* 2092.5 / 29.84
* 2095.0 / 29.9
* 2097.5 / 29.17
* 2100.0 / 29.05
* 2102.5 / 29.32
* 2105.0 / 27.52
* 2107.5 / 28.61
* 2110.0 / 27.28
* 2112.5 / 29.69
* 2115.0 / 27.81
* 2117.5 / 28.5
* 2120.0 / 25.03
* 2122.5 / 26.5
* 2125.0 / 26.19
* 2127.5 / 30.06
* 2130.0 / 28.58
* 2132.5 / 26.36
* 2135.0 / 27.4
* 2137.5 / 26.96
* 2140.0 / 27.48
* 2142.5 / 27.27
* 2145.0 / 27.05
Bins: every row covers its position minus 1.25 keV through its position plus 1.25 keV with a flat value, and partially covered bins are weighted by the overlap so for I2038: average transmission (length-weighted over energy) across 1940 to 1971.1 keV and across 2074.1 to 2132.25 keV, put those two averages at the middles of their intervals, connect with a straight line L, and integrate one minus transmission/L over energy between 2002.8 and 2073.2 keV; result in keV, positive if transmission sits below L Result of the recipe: 6.5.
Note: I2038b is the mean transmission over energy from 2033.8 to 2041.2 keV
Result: 22.7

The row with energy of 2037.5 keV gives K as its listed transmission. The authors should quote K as 21.85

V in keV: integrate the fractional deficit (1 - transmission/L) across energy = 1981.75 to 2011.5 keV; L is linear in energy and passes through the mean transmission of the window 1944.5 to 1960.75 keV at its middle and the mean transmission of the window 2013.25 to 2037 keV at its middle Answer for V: -2.69 keV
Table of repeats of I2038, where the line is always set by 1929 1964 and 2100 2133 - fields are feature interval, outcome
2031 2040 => 1.9 keV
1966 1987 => 1.5 keV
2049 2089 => -1.6 keV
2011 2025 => 0.9 keV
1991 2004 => 0.2 keV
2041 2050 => 0.7 keV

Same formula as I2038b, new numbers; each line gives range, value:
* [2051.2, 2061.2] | 26.9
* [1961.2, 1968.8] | 25.3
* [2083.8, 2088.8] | 31.5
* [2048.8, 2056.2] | 27.9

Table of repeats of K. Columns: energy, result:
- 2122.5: 26.5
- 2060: 26.75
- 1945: 25.06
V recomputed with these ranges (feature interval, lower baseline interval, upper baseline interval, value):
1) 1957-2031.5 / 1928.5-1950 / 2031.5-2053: 1.1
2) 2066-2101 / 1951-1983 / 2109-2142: -3.8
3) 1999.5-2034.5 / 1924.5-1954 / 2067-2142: 4.1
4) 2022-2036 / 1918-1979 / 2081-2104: 3.4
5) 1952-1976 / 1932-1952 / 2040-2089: 2.1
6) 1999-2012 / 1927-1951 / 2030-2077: -0.2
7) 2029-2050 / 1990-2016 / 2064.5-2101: 3.5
